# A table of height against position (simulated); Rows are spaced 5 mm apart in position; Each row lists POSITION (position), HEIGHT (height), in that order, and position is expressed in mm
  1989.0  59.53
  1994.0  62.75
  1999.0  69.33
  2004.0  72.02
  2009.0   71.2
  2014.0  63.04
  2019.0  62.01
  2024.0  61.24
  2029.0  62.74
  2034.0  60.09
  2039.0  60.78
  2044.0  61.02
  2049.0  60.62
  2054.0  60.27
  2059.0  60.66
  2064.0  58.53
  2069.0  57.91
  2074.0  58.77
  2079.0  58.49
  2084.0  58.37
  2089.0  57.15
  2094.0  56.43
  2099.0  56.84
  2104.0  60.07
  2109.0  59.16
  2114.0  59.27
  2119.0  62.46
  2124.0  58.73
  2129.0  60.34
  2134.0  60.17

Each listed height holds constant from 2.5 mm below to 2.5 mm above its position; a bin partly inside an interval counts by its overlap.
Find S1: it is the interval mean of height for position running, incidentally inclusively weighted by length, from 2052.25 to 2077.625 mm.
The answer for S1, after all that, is 59.2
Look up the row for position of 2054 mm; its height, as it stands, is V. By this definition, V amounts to 60.27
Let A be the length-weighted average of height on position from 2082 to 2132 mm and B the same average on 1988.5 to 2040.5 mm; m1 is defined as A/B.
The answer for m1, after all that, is 0.9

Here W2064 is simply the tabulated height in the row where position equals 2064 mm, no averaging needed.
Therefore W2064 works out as 58.53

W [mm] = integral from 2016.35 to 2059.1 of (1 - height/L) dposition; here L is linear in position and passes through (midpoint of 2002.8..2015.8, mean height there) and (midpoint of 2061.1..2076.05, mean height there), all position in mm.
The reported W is 1.8 mm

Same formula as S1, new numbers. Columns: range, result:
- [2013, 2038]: 61.7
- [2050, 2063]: 60.3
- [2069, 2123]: 58.7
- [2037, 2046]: 60.9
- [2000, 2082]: 62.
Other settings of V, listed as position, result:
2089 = 57.15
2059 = 60.66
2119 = 62.46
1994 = 62.75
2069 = 57.91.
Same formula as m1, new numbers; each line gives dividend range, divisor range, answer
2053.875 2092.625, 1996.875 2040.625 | 0.91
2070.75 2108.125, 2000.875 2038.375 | 0.90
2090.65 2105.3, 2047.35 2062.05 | 0.95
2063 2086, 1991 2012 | 0.85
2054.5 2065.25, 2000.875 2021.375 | 0.89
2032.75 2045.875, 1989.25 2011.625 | 0.89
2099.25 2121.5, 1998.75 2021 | 0.89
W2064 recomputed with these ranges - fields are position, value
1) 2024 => 61.24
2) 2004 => 72.02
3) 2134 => 60.17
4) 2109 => 59.16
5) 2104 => 60.07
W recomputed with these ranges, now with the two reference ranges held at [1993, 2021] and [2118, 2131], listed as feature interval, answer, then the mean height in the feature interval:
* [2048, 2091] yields 3.1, 58.9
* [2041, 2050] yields 0.5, 60.9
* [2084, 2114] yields 1.8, 58.1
